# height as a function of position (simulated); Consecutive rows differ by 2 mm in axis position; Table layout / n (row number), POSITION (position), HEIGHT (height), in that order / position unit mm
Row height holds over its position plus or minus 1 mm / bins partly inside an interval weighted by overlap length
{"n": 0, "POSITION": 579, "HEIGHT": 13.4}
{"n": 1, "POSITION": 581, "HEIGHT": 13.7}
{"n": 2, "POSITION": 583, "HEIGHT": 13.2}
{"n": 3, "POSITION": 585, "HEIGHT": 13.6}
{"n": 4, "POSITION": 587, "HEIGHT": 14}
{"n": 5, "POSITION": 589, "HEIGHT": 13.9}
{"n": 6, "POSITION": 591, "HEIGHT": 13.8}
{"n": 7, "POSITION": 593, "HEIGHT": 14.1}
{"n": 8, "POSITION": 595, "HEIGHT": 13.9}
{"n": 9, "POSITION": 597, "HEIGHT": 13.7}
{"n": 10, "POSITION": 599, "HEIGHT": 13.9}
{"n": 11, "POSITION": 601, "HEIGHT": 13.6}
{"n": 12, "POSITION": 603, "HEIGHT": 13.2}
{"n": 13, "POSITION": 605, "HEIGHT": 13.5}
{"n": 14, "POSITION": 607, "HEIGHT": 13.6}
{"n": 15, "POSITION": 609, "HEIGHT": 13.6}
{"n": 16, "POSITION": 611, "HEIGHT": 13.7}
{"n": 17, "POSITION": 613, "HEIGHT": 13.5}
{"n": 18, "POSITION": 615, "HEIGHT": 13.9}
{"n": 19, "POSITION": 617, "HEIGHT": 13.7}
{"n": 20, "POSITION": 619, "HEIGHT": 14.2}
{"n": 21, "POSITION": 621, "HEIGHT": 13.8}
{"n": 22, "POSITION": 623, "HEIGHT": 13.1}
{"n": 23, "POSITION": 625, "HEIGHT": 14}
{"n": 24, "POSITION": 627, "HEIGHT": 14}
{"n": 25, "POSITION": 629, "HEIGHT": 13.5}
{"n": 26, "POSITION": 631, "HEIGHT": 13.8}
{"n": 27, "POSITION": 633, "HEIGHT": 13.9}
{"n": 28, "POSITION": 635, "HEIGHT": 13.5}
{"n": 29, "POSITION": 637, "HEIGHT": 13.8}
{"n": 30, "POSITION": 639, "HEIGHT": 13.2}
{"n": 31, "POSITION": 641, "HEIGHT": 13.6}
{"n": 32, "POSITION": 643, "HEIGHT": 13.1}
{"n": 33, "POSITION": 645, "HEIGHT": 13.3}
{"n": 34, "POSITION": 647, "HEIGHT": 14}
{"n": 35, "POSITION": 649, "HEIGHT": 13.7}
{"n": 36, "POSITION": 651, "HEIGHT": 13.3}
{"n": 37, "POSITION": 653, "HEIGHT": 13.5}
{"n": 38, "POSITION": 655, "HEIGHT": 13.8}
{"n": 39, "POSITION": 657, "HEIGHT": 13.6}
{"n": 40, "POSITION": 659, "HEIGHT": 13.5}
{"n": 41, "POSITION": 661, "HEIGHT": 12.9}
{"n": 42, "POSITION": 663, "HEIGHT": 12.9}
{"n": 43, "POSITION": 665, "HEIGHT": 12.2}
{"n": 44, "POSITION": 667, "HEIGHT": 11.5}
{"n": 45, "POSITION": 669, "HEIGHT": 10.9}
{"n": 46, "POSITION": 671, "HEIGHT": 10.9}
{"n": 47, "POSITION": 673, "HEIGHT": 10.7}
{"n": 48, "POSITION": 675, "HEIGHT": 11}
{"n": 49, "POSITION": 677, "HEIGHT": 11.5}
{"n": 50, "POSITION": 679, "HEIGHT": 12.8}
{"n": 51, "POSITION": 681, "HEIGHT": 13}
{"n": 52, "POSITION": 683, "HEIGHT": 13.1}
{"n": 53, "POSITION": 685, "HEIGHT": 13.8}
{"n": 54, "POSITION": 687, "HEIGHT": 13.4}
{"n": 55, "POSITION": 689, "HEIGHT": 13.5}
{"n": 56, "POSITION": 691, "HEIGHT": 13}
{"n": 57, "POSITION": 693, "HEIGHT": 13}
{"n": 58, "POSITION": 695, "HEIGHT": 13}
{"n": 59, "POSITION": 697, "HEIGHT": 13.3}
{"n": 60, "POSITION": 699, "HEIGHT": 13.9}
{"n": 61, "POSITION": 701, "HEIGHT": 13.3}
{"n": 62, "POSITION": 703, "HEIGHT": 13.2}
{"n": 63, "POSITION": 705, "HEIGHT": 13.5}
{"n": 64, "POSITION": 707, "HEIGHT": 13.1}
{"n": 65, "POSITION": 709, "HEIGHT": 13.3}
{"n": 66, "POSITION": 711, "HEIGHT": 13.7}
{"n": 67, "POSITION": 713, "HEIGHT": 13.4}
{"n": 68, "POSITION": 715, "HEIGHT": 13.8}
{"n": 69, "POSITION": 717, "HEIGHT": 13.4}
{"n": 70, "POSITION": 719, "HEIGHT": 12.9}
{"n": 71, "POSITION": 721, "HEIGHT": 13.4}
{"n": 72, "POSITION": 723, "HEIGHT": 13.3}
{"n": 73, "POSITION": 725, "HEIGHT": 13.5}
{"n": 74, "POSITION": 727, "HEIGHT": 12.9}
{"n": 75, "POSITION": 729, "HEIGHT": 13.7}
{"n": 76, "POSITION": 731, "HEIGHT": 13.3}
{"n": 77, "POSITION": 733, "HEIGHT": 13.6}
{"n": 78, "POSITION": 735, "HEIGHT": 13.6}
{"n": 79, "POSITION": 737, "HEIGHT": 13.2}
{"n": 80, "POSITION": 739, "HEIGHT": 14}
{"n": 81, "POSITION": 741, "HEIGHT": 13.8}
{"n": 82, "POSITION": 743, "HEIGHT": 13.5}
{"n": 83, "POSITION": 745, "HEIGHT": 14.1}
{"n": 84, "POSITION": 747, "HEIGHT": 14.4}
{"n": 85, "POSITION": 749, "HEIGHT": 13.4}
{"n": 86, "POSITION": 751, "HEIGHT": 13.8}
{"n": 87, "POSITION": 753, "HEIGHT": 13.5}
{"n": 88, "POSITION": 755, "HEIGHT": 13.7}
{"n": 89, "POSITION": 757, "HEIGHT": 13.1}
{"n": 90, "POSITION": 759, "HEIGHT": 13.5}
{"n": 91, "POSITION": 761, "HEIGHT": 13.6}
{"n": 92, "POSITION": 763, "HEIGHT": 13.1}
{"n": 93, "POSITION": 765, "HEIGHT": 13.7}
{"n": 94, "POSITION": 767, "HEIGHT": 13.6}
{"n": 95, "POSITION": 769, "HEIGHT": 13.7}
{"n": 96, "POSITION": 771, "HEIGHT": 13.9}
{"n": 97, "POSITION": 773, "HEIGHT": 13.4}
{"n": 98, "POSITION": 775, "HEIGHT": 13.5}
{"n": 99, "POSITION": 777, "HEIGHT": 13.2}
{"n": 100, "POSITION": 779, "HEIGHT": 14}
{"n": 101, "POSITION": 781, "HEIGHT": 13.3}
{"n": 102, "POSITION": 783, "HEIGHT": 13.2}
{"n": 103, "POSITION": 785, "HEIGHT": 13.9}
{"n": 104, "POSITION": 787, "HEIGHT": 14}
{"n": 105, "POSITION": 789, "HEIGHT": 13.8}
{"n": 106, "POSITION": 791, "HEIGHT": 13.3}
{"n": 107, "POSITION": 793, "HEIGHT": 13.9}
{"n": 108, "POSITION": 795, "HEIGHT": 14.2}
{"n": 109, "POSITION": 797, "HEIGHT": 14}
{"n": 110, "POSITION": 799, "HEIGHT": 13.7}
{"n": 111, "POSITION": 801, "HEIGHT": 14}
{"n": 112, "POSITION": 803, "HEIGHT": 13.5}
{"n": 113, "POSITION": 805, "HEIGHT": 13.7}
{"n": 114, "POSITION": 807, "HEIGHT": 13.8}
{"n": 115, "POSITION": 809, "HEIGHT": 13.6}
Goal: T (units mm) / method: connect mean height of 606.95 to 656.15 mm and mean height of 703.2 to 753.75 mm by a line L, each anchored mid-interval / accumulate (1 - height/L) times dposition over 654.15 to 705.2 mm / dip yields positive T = 3.23 mm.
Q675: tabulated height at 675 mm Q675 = 11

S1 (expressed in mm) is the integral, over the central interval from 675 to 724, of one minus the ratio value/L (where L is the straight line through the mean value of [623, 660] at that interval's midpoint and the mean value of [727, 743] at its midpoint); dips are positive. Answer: 1.38 mm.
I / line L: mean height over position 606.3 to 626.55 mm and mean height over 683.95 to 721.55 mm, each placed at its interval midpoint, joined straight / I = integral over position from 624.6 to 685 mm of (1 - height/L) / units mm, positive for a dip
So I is 2.7 mm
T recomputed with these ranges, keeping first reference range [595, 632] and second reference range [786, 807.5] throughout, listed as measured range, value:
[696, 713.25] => 0.42 mm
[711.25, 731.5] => 0.57 mm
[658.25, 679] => 2.87 mm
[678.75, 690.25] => 0.37 mm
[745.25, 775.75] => 0.40 mm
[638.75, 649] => 0.17 mm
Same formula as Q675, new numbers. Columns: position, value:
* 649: 13.7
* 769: 13.7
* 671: 10.9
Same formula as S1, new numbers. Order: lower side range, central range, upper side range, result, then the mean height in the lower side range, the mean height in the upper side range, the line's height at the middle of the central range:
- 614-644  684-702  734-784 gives 0.4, 13.7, 13.6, 13.6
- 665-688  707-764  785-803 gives -2.5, 12.1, 13.8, 13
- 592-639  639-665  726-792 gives 0.6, 13.7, 13.6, 13.7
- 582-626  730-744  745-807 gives 0.1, 13.7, 13.7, 13.7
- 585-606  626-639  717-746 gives 0.0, 13.8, 13.5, 13.7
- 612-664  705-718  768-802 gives 0.2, 13.6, 13.7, 13.6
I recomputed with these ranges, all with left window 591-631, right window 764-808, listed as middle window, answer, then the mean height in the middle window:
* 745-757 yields 0.0 mm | 13.7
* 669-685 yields 2.1 mm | 11.9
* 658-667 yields 0.6 mm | 12.7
